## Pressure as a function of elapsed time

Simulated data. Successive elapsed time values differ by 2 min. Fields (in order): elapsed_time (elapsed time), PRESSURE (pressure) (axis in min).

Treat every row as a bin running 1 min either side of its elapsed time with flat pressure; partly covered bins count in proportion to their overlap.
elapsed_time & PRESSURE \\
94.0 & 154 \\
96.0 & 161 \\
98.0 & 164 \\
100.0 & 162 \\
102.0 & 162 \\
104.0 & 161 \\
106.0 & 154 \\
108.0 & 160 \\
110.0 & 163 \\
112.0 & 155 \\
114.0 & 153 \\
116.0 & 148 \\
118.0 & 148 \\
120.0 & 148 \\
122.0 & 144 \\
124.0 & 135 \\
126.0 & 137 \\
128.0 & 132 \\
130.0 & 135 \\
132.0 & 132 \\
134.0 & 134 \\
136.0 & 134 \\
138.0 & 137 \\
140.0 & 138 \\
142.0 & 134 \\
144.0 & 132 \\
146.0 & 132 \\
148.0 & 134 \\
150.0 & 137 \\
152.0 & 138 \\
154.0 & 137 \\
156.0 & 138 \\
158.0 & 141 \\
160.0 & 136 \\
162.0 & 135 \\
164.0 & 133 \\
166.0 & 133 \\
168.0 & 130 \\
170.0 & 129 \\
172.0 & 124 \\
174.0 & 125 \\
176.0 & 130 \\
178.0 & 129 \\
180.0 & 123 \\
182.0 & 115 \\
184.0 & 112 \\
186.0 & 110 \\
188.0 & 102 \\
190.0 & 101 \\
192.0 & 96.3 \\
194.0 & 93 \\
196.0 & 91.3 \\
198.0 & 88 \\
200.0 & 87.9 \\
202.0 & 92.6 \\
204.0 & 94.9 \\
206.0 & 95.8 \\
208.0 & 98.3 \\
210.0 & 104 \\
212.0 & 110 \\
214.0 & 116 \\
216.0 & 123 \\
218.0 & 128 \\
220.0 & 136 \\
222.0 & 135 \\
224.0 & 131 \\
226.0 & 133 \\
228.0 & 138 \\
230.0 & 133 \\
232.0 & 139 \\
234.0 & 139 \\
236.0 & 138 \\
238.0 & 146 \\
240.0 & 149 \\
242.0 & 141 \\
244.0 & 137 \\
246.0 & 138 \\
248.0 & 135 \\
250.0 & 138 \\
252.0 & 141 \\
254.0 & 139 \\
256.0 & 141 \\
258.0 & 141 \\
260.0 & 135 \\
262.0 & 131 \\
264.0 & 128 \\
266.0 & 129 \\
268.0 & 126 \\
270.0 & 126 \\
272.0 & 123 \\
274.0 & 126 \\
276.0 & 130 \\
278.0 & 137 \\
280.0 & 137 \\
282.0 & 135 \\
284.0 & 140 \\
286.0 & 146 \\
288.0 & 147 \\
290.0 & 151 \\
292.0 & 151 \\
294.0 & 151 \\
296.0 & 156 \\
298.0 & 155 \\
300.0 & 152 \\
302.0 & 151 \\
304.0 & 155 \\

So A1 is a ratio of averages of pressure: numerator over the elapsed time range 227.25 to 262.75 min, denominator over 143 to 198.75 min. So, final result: 1.1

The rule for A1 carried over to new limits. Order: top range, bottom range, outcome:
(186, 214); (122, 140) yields 0.72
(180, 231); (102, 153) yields 0.78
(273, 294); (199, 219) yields 1.34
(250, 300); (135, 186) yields 1.06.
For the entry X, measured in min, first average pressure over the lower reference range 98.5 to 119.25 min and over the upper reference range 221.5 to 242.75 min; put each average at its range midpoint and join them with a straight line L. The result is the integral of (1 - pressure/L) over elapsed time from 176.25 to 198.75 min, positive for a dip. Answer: 6.0 min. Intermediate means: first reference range 157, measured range 107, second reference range 138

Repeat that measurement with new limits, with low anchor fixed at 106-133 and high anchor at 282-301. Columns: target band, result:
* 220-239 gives 1.4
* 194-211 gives 6.2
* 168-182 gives 2.0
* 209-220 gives 2.2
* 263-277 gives 2.1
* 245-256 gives 0.7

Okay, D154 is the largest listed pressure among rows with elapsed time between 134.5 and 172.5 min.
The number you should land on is 141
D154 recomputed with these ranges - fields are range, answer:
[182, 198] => 115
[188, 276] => 149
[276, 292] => 151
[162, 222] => 136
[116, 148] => 148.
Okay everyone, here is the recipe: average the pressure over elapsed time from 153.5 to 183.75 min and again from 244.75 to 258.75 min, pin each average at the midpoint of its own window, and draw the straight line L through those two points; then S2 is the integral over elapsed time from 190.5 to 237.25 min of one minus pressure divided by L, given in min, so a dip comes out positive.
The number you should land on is 7.0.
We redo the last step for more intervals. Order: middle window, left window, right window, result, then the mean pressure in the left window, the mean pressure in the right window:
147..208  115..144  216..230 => 8.1 min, 138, 133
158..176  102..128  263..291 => 1.7 min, 150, 134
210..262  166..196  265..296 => -2.8 min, 115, 138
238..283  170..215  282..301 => 0.2 min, 107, 149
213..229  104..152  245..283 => 0.7 min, 142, 133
